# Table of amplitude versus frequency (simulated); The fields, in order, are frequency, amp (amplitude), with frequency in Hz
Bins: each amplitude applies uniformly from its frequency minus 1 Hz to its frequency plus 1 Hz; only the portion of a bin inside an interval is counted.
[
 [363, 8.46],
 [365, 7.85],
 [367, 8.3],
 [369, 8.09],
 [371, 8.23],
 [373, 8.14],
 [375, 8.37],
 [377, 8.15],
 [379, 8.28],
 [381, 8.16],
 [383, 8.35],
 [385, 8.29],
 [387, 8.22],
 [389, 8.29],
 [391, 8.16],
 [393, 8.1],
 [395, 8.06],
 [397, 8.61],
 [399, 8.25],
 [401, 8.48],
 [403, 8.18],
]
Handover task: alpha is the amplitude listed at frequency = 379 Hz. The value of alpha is 8.28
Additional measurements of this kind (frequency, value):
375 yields 8.37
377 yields 8.15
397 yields 8.61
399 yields 8.25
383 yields 8.35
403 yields 8.18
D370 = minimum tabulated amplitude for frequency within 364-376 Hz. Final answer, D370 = 7.85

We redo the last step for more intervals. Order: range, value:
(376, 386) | 8.15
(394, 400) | 8.06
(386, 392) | 8.16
